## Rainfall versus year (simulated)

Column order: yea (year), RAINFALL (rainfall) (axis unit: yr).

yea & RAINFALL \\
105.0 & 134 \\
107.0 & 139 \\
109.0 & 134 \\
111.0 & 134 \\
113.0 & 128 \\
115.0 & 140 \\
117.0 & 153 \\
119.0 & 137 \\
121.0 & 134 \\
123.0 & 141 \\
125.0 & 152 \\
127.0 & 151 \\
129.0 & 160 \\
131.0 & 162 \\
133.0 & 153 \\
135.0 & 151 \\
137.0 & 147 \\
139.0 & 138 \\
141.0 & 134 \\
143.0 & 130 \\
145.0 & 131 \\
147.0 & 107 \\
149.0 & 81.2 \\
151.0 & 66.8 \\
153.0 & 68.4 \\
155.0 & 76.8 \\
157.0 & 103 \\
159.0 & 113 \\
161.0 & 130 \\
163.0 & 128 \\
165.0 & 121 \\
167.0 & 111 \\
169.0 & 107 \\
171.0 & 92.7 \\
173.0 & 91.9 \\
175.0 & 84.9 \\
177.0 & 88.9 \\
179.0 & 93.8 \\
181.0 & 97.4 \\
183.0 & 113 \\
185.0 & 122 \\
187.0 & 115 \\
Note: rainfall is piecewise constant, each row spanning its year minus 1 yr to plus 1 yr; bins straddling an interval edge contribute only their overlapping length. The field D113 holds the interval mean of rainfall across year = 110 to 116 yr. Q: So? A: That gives 134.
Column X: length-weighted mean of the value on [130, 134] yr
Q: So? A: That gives 158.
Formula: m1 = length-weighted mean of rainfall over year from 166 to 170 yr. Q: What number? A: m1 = 109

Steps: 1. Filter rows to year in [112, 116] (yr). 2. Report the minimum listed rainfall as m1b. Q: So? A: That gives 128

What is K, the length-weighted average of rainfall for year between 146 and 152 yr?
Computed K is 85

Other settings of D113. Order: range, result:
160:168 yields 122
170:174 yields 92.3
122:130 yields 151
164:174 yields 105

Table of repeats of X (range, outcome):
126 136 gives 155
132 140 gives 147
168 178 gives 93.1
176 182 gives 93.4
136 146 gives 136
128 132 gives 161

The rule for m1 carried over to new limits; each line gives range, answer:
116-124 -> 141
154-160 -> 97.6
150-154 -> 67.6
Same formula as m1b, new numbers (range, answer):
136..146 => 130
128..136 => 151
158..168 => 111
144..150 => 81.2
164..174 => 91.9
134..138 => 147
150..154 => 66.8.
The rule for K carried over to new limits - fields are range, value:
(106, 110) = 136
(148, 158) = 79.2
